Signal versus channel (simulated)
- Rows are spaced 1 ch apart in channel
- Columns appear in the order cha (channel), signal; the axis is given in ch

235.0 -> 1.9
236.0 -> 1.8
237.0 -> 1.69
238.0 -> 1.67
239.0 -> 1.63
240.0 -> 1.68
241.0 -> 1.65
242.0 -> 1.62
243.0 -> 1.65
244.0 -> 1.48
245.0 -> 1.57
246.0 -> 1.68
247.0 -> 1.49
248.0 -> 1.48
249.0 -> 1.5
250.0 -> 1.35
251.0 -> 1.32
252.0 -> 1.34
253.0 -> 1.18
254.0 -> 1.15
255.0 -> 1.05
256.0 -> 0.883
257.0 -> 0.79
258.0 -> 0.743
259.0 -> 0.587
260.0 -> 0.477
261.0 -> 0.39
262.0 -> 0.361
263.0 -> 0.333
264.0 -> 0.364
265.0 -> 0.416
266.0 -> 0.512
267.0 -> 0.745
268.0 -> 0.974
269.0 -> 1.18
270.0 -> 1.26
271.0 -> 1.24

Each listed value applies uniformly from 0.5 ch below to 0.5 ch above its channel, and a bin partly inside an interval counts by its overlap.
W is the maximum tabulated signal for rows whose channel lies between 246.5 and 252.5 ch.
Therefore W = 1.5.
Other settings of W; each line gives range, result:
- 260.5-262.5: 0.39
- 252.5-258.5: 1.18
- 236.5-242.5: 1.69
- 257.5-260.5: 0.743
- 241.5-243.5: 1.65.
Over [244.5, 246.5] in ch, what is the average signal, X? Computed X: 1.62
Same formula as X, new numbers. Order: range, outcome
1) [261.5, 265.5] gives 0.368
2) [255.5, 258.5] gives 0.805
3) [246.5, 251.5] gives 1.43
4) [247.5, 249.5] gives 1.49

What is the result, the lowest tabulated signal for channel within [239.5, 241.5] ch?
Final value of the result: 1.65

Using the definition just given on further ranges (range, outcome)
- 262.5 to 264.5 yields 0.333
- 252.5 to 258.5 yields 0.743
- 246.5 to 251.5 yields 1.32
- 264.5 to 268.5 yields 0.416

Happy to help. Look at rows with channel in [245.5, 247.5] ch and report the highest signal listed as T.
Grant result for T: 1.68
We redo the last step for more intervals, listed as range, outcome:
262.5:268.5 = 0.974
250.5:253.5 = 1.34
